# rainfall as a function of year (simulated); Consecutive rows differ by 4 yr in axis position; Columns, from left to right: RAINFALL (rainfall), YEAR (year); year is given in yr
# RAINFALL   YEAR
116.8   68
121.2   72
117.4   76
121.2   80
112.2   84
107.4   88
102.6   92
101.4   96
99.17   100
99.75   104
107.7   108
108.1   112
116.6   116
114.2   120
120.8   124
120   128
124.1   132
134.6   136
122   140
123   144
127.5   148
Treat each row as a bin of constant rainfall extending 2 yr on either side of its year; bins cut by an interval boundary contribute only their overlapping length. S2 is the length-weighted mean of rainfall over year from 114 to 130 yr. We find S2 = 118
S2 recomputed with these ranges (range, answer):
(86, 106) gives 102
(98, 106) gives 99.5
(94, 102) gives 100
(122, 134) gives 122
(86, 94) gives 105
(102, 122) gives 109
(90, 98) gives 102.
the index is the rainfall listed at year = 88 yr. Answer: 107.4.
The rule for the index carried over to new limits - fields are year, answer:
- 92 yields 102.6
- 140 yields 122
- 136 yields 134.6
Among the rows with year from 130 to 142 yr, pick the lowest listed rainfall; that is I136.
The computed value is 122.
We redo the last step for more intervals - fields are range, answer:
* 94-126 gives 99.17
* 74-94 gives 102.6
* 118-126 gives 114.2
